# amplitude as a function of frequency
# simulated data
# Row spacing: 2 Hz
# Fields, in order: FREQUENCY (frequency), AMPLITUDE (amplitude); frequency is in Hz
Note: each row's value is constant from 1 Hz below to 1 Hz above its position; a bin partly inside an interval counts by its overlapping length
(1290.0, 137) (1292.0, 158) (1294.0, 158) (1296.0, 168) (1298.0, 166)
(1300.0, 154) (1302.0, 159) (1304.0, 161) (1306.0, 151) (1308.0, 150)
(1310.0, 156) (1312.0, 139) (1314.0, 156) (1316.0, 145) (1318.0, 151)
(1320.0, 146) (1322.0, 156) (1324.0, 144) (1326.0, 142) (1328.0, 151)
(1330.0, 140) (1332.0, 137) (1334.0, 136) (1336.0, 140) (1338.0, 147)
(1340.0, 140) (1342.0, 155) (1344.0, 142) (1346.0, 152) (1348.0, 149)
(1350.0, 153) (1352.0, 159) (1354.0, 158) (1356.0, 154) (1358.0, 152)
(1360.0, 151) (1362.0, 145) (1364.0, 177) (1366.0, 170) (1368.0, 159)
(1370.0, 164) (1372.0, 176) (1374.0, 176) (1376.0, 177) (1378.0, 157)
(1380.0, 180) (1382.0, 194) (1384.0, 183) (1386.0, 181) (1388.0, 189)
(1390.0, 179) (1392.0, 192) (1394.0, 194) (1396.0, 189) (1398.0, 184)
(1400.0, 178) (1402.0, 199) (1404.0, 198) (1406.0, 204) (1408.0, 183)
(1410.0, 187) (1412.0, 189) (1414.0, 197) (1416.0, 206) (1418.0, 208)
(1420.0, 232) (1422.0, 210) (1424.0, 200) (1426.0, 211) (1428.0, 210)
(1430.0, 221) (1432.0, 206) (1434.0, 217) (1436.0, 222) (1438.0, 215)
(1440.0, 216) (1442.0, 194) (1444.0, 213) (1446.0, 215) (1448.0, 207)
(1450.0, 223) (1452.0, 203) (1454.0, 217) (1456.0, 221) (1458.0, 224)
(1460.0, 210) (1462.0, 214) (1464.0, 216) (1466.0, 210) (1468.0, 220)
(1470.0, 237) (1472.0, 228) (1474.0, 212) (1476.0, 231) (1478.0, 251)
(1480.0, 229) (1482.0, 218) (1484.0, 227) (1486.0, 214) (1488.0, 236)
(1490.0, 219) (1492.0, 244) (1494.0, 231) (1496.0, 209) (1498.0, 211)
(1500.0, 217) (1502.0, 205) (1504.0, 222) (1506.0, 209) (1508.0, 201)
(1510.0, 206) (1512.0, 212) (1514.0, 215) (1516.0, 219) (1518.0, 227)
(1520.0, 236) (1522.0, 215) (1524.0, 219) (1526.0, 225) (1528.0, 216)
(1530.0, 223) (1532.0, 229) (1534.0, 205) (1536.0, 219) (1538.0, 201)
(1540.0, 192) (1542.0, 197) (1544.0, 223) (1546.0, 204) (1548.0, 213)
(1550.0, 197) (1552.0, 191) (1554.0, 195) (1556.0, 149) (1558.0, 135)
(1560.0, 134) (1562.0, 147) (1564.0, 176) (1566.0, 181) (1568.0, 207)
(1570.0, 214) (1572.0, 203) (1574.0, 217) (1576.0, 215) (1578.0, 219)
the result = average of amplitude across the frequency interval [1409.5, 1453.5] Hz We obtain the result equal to 210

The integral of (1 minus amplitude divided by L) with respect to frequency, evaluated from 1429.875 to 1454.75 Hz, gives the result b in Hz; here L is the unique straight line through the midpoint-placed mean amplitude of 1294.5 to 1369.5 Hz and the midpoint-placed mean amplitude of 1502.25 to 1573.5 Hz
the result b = -4.8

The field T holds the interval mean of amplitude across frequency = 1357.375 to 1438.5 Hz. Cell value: 189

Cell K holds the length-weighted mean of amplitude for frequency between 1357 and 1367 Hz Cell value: 159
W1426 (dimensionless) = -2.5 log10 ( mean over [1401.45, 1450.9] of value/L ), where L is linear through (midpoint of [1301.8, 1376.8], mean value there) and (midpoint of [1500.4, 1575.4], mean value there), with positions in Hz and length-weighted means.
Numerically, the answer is -0.19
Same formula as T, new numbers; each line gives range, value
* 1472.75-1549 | 218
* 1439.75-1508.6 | 219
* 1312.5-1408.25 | 164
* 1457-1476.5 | 220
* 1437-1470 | 214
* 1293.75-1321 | 154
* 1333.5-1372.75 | 154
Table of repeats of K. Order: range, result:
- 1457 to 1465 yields 216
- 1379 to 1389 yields 185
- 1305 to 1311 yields 152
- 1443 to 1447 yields 214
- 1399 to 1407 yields 195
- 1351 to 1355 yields 158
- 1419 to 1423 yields 221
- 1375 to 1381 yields 171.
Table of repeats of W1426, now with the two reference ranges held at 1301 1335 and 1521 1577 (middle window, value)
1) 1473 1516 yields -0.181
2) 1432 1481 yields -0.221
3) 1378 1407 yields -0.145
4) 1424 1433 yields -0.220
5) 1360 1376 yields -0.049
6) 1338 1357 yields 0.025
